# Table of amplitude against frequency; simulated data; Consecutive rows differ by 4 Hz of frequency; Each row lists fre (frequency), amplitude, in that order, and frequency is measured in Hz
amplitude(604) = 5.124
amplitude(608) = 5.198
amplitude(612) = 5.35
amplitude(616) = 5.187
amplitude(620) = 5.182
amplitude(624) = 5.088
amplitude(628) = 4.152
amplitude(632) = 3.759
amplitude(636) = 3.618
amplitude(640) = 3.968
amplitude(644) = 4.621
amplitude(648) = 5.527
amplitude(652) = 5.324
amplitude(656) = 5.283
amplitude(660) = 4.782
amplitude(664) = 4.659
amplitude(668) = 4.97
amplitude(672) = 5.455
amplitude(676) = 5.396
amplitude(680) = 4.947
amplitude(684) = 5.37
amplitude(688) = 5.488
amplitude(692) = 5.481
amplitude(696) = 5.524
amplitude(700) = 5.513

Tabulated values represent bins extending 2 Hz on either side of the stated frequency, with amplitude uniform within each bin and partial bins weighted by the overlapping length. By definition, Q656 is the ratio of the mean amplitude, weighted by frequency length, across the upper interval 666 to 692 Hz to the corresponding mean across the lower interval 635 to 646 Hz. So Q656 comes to 1.3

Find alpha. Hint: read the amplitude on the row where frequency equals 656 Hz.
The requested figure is 5.283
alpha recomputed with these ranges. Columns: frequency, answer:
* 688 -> 5.488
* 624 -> 5.088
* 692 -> 5.481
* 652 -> 5.324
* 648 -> 5.527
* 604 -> 5.124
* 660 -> 4.782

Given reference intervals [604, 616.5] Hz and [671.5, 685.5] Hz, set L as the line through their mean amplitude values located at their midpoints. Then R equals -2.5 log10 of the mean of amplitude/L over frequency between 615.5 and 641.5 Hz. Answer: 0.19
